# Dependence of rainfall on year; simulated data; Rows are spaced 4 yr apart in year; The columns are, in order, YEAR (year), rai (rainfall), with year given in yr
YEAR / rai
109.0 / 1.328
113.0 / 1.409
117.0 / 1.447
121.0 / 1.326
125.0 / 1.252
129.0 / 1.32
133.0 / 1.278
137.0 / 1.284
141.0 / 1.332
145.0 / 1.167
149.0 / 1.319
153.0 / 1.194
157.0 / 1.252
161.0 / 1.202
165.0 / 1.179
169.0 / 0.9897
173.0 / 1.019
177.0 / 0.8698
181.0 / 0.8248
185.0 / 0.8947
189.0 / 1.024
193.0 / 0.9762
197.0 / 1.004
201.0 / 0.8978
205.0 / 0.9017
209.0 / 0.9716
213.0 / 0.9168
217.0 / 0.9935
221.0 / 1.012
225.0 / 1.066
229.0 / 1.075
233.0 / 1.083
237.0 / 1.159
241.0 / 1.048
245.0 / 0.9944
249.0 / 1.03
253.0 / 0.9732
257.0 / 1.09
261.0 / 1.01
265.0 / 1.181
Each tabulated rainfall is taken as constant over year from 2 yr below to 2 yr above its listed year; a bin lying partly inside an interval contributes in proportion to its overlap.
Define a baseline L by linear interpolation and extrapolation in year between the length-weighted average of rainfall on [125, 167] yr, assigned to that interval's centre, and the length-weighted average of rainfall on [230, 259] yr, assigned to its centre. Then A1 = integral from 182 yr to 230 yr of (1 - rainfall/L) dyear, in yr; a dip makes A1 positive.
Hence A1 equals 6.7 yr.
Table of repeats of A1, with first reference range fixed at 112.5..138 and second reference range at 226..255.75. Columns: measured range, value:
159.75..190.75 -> 5.5 yr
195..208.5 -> 2.4 yr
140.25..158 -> 0.3 yr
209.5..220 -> 1.4 yr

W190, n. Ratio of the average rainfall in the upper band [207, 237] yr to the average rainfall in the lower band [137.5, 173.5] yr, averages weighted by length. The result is 0.86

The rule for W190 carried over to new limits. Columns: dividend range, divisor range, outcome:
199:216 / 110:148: 0.71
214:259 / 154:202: 1.03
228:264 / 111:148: 0.80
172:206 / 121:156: 0.73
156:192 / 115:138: 0.77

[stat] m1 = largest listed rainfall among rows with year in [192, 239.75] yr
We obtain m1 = 1.159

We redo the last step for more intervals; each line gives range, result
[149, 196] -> 1.319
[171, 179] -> 1.019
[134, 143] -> 1.332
